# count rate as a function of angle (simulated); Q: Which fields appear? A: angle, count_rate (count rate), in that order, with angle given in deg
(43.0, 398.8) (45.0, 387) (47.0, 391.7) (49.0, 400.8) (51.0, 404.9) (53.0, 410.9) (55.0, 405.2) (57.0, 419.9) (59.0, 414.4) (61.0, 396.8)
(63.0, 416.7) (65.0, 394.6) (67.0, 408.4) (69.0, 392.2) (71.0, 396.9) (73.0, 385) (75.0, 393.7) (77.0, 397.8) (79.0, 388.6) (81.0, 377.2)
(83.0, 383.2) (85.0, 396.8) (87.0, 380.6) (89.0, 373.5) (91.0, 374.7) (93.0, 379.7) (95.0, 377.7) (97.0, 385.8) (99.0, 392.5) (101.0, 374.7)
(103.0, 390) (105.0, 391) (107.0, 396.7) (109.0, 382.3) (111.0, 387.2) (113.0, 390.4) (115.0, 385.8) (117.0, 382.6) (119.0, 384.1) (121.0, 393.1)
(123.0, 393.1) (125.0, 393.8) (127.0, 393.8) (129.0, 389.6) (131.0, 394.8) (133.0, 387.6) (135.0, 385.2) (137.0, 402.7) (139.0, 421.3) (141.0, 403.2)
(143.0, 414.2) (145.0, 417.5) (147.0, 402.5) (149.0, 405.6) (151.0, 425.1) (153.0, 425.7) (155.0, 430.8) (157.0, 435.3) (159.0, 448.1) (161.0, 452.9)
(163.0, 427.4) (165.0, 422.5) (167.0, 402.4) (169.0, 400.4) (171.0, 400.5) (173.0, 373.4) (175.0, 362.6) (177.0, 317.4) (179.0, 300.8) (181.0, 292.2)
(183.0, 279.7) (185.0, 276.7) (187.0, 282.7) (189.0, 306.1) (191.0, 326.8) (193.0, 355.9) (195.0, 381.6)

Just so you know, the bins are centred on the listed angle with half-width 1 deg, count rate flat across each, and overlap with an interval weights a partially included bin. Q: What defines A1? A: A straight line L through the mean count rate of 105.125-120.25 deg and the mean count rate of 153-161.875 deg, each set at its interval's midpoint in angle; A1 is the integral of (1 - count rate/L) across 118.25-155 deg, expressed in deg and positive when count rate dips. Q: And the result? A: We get 1.12 deg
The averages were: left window 387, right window 440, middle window 403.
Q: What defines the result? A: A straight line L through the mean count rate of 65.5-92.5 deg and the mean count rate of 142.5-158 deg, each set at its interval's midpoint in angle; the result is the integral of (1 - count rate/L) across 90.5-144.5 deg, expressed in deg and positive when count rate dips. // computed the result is 1.9 deg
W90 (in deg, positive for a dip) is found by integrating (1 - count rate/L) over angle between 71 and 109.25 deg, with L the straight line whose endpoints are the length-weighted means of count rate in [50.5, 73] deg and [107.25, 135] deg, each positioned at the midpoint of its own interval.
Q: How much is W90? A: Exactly 1.1 deg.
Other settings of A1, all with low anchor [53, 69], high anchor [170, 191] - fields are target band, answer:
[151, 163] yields -3.6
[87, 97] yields 0.2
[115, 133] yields -1.5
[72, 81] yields 0.1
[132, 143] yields -1.6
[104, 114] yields -0.5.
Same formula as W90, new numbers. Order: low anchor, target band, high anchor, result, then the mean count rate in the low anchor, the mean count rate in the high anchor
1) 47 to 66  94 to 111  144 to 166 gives 1.2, 406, 427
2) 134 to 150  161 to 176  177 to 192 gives -2.8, 407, 296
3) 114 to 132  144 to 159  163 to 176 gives -1.1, 390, 396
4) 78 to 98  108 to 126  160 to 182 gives -0.4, 382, 378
